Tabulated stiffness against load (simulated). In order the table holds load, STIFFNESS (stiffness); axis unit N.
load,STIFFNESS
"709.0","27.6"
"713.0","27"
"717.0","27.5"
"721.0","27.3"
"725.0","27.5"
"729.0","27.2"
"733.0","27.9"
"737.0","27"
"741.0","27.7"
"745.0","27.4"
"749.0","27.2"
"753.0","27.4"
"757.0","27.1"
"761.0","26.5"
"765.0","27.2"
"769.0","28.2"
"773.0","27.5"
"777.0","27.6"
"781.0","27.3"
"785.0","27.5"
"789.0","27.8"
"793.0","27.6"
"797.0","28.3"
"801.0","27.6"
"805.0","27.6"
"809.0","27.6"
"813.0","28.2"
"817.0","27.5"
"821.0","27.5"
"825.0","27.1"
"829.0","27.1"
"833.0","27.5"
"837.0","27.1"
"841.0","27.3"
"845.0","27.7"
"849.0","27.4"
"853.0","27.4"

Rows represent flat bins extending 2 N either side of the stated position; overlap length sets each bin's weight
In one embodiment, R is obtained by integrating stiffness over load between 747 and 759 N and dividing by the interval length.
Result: 27.2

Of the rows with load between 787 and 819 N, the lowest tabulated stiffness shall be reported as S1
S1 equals 27.5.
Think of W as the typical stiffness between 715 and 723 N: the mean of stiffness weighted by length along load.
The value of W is 27.4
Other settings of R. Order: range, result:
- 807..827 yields 27.6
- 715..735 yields 27.5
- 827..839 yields 27.2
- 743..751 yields 27.3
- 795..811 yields 27.8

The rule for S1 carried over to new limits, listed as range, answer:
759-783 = 26.5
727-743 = 27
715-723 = 27.3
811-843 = 27.1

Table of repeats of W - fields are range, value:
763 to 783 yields 27.6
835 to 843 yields 27.2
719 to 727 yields 27.4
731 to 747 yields 27.5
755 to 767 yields 26.9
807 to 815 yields 27.9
